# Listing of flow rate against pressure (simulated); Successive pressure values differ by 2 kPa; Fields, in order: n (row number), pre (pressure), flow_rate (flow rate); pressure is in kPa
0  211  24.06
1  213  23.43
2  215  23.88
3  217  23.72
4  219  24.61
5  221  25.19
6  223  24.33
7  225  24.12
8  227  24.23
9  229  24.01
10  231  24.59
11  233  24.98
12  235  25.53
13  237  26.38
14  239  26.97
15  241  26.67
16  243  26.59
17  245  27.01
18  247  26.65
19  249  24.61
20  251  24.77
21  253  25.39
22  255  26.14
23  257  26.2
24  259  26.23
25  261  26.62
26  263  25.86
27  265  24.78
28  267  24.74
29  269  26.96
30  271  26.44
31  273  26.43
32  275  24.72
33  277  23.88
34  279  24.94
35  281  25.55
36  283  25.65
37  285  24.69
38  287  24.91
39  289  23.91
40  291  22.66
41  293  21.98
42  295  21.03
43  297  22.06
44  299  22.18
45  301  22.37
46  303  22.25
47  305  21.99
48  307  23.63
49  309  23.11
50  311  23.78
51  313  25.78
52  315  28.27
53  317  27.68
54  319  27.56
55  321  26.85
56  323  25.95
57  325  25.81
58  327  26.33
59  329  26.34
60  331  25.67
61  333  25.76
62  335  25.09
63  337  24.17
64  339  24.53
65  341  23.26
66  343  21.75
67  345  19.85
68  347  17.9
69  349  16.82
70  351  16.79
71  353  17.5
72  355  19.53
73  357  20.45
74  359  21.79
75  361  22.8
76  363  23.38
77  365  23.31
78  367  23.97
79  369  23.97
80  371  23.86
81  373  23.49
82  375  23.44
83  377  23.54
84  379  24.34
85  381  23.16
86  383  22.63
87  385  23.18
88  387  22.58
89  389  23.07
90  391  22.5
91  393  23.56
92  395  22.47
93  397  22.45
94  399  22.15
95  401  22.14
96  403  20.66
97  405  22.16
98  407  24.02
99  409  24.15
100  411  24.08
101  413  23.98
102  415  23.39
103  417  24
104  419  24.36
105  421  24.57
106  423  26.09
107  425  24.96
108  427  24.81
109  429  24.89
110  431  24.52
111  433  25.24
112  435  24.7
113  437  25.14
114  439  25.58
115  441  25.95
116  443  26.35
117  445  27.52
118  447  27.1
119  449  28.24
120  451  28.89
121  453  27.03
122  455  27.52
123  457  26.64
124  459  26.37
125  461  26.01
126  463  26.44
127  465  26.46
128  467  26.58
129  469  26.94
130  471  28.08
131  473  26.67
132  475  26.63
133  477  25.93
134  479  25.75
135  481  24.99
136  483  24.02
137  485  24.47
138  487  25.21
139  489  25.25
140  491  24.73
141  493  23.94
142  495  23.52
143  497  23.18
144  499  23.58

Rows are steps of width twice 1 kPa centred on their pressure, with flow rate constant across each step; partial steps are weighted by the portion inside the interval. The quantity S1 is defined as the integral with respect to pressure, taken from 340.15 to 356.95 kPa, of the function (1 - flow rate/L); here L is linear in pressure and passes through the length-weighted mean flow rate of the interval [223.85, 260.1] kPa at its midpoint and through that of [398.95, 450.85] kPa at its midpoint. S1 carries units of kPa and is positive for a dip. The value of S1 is 4.0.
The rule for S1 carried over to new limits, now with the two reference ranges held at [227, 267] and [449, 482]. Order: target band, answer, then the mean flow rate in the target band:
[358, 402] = 5.44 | 23.1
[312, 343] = 0.35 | 25.8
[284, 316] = 3.15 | 23.4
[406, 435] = 2.20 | 24.5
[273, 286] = 0.43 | 25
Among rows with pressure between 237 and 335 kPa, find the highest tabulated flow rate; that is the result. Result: 28.27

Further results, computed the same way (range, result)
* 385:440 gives 26.09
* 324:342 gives 26.34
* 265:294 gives 26.96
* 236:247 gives 27.01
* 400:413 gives 24.15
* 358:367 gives 23.97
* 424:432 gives 24.96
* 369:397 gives 24.34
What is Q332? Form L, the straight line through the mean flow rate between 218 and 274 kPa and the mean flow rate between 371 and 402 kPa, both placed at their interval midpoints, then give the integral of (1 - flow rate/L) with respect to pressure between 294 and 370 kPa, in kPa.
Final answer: 2.6 kPa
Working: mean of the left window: 25.6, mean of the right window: 23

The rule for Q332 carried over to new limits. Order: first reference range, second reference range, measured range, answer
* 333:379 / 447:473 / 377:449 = 2.0 kPa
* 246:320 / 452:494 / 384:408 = 2.7 kPa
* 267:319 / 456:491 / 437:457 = -1.0 kPa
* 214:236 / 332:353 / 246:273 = -2.6 kPa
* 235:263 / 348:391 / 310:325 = -1.7 kPa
